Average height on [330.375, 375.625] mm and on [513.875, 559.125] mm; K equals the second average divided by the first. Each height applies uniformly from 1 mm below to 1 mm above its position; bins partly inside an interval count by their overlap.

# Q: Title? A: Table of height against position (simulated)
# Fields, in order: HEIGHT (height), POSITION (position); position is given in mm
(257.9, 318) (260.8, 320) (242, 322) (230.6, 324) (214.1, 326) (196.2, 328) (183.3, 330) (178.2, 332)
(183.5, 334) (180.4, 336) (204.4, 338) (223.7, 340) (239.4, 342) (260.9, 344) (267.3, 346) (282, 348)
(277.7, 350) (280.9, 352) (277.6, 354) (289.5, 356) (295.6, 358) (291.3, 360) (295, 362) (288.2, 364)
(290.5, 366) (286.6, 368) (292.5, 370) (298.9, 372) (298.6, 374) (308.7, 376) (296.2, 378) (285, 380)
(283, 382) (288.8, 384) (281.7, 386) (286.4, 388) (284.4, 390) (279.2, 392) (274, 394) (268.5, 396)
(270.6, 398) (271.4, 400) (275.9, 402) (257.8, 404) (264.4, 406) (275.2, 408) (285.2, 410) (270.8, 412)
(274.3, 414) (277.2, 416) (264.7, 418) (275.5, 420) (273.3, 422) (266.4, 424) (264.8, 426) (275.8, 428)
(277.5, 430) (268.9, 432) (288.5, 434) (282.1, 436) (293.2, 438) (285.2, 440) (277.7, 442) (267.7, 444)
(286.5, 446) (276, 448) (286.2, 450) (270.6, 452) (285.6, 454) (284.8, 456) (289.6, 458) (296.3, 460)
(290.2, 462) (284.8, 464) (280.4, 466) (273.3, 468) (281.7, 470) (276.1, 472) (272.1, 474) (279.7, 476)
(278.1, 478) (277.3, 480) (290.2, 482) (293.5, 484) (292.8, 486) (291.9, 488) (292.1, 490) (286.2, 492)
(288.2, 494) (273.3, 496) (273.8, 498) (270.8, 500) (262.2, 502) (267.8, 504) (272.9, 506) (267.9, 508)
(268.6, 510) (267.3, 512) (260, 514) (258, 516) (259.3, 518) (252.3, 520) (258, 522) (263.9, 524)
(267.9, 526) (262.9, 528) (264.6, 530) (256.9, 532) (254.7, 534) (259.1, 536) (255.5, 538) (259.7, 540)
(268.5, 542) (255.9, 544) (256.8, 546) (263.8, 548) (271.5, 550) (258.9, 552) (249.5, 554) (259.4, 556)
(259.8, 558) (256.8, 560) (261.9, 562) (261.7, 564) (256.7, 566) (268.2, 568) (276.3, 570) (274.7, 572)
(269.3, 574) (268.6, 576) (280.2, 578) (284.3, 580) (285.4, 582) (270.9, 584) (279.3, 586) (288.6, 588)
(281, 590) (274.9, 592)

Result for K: 1.0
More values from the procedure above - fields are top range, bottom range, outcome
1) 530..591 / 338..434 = 0.96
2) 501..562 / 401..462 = 0.94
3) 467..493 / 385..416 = 1.03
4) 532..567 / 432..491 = 0.92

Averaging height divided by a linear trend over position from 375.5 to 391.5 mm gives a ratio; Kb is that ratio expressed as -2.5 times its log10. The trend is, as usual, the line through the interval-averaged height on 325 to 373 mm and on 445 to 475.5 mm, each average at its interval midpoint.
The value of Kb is -0.103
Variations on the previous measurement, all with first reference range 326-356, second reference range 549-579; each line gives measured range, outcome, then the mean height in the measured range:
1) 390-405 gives -0.133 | 272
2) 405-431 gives -0.122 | 273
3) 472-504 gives -0.110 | 281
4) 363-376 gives -0.235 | 294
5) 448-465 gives -0.147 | 285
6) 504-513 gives -0.050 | 269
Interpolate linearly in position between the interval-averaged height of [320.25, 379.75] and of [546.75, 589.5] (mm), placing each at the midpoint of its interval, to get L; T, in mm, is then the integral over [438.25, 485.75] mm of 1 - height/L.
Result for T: -3.4 mm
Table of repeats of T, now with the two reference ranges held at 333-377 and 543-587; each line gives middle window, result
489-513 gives -0.6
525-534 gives 0.2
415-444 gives -0.9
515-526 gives 0.3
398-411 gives -0.2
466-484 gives -0.8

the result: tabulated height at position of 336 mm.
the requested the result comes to 180.4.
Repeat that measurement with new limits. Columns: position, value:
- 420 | 275.5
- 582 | 285.4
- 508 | 267.9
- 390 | 284.4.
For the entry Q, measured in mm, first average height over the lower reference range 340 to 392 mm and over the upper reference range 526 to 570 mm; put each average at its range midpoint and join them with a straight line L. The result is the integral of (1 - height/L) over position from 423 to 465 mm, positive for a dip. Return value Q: -1.08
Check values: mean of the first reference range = 284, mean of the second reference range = 261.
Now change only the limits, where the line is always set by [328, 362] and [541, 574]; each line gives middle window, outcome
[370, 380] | -2.06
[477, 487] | -1.17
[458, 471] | -1.53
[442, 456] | -1.41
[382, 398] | -2.02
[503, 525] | -0.36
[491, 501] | -0.81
